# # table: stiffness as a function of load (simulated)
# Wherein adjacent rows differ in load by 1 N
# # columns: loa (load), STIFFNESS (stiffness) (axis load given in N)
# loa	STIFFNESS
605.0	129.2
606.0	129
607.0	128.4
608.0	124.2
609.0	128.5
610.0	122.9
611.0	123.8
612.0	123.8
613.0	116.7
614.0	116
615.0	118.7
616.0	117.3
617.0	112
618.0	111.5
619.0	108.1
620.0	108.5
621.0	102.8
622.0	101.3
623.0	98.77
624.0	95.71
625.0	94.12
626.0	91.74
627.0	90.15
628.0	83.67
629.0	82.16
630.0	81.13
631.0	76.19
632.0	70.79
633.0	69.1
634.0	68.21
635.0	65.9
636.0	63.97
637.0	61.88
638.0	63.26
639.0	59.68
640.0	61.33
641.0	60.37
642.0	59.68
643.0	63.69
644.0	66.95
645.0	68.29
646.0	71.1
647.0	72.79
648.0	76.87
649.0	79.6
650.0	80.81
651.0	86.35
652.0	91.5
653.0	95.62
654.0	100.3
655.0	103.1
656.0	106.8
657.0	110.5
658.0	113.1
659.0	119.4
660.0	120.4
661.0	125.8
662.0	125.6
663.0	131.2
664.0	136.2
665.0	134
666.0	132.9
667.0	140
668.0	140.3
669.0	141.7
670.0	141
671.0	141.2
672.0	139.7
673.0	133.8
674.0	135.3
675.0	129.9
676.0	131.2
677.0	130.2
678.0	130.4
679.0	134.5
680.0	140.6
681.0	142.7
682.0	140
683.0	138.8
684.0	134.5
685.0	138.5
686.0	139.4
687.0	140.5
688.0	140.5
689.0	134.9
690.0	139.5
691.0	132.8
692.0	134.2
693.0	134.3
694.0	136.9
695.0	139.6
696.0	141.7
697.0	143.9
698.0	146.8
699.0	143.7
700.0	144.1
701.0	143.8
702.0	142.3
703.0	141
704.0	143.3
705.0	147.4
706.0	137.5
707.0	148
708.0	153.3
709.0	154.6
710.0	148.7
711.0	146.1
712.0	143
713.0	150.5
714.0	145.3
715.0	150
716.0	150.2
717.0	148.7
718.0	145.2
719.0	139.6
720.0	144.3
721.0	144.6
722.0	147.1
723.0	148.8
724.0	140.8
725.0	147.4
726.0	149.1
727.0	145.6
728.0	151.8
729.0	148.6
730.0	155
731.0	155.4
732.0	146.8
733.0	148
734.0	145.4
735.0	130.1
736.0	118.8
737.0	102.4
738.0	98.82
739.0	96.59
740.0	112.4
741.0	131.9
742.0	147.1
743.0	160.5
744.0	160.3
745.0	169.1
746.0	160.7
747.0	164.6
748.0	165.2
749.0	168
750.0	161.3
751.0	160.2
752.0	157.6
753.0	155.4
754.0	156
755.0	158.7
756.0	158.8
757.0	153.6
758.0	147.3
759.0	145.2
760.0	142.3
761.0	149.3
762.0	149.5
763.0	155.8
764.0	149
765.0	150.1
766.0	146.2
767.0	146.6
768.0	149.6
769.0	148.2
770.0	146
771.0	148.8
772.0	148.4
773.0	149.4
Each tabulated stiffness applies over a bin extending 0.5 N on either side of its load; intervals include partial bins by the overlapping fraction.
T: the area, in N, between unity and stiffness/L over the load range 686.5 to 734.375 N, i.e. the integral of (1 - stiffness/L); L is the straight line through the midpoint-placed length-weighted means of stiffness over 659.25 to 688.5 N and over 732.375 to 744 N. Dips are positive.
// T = -4.9 N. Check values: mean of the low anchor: 135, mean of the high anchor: 128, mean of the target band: 145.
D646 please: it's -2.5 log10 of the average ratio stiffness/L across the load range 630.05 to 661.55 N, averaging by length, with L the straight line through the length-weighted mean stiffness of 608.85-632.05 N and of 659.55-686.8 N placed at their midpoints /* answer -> 0.41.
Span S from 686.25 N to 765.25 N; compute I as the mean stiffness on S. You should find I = 145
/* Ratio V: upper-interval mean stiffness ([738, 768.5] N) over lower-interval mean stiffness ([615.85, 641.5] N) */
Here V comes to 1.8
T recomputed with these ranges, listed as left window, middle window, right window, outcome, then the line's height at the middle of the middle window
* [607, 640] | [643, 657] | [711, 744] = 2.92 N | 107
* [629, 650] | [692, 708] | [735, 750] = -4.59 N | 111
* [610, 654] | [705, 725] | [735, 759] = -2.67 N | 130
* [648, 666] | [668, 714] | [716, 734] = -4.43 N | 128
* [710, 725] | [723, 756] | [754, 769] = 0.46 N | 148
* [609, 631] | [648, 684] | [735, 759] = -0.92 N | 120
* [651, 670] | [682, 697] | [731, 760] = -1.05 N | 129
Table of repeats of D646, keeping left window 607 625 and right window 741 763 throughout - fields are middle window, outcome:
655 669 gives 0.020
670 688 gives -0.029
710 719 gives -0.020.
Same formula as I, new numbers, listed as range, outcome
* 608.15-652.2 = 88.2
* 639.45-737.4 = 129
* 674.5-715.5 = 141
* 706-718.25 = 148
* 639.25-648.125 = 66.2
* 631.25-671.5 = 95.4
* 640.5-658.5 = 83.7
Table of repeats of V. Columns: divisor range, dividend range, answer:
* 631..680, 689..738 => 1.40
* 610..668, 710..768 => 1.54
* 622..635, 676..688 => 1.64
